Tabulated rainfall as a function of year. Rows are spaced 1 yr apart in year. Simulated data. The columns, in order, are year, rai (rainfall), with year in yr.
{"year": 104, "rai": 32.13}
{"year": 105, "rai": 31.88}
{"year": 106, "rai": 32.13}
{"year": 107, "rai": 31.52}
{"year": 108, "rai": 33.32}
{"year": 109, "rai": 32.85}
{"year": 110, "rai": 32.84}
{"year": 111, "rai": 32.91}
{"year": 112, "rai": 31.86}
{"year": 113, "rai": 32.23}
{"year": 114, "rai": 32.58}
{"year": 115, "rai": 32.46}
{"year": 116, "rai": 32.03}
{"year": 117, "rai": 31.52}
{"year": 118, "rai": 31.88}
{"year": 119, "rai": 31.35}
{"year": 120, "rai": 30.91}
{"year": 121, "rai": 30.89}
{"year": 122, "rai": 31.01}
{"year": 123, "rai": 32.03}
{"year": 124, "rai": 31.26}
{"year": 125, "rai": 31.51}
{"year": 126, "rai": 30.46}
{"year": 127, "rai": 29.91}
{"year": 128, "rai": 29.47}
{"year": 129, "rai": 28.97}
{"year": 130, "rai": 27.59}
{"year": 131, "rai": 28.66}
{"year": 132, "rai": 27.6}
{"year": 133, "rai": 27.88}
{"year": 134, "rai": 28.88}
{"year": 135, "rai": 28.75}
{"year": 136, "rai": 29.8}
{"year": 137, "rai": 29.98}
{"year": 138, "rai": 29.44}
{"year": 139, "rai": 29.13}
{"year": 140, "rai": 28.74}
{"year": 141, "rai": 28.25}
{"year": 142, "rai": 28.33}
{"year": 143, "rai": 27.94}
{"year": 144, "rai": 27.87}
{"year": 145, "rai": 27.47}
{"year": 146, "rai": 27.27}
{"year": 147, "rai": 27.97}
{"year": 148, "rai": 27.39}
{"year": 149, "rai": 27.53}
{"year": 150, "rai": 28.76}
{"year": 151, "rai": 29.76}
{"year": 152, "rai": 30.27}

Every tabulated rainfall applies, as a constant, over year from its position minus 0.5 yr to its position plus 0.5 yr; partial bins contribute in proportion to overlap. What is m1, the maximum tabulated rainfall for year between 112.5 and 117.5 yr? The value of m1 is 32.58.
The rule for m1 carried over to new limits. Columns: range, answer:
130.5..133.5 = 28.66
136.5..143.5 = 29.98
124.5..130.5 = 31.51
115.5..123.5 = 32.03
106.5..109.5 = 33.32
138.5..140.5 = 29.13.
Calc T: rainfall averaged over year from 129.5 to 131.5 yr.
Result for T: 28.1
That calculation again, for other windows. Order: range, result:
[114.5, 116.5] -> 32.2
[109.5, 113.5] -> 32.5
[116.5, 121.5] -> 31.3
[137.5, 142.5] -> 28.8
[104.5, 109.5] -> 32.3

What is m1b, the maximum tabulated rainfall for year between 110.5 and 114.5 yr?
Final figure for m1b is 32.91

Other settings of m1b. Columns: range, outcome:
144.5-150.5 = 28.76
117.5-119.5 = 31.88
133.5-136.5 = 29.8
